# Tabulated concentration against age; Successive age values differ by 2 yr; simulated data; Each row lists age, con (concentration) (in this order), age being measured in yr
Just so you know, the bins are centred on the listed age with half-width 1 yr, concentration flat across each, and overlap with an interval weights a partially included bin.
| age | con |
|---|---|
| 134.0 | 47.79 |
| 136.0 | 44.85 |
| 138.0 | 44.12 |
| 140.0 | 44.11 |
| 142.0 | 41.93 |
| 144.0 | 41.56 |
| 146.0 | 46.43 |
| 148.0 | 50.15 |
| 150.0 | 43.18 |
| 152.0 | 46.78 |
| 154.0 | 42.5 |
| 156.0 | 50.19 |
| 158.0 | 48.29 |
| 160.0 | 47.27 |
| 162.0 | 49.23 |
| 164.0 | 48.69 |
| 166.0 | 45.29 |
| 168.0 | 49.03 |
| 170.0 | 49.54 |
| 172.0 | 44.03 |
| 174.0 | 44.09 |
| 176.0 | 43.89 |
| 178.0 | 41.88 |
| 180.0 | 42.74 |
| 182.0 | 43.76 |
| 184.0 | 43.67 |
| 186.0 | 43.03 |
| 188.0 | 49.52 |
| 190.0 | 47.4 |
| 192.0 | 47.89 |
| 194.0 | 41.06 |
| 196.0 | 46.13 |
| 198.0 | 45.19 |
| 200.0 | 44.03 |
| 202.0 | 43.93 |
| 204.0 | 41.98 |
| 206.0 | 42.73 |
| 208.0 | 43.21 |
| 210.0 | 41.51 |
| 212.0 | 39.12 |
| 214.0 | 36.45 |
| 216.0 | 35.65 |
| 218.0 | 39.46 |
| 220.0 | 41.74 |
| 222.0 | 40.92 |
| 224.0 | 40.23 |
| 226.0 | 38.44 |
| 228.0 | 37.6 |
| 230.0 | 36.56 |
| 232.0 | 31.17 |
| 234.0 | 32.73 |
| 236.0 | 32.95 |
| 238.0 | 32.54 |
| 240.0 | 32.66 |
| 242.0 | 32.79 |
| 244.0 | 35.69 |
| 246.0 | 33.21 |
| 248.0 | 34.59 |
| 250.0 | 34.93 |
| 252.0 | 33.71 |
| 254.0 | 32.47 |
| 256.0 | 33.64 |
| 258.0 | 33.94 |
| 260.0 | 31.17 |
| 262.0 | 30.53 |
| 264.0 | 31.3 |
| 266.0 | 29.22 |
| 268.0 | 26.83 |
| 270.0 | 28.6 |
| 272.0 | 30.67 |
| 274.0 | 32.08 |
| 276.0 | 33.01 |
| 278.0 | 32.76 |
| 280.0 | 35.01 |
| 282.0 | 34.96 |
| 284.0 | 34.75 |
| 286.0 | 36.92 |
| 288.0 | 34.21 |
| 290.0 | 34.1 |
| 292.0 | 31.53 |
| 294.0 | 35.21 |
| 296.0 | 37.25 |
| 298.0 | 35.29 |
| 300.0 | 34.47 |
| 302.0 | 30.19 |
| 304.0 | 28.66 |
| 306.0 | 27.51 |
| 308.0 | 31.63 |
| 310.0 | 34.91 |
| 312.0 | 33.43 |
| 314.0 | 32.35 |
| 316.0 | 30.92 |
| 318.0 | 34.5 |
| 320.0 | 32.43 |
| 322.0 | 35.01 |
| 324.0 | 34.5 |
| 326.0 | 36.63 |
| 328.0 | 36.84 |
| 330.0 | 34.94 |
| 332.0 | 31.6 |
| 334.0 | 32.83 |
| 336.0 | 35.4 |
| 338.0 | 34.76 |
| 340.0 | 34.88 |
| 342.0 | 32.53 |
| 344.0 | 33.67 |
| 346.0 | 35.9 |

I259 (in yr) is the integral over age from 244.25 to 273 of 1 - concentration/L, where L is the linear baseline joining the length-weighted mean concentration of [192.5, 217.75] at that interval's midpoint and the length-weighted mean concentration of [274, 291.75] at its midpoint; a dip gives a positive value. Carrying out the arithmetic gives 3.7 yr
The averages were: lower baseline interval 41.8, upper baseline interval 34.2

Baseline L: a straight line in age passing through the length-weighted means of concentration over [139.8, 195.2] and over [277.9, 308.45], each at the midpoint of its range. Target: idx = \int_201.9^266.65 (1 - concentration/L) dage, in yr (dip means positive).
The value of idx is 5.45 yr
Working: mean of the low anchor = 45.6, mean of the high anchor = 33.5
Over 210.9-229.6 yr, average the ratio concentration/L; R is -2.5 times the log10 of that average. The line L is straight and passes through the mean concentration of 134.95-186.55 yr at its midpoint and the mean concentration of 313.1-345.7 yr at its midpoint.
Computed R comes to 0.07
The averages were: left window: 45.4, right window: 34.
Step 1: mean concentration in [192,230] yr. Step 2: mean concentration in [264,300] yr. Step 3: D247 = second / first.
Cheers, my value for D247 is 0.80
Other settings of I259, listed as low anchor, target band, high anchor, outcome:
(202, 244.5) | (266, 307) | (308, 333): 3.00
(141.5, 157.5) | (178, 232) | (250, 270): -4.73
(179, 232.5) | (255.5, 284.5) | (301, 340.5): 4.02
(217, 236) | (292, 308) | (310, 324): 0.75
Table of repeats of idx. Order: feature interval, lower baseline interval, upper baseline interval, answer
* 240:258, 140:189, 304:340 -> 2.4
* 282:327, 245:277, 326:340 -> 0.0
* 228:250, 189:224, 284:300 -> 3.2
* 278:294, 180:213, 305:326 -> 0.5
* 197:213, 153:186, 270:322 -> -0.2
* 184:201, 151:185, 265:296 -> -0.9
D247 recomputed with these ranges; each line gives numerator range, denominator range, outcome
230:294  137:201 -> 0.72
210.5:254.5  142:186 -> 0.78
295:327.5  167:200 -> 0.73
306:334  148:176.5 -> 0.72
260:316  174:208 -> 0.73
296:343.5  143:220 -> 0.75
